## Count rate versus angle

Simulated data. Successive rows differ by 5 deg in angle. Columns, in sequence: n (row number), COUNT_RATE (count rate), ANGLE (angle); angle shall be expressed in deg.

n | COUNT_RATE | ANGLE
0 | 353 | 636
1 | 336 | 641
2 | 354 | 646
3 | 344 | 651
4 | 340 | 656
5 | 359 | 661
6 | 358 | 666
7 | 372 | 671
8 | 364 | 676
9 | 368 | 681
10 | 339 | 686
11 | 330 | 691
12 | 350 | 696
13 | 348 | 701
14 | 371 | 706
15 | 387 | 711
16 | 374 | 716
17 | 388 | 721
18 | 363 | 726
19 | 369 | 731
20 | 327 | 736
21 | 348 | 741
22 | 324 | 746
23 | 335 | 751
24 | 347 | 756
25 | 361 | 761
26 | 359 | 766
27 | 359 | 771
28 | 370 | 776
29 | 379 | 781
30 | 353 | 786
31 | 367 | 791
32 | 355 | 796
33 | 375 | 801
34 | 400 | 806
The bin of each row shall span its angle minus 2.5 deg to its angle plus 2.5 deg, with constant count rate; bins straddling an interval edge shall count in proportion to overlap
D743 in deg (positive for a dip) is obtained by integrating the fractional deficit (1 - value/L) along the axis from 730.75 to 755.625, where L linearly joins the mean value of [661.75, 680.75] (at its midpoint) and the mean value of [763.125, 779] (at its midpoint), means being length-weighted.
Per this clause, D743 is 1.71 deg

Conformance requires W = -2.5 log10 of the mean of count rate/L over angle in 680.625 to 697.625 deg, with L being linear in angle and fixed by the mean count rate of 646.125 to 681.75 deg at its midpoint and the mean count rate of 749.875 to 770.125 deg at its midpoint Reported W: 0.04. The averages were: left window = 357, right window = 352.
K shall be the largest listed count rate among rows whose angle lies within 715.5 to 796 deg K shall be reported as 388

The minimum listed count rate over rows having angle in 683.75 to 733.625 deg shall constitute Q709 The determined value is 330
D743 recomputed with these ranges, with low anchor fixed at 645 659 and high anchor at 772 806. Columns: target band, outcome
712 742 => -0.44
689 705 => 0.34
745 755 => 0.80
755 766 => 0.23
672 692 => -0.16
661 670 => -0.33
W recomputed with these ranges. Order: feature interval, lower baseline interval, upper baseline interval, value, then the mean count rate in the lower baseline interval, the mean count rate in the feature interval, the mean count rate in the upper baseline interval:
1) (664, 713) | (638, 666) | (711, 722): 0.02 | 348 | 358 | 381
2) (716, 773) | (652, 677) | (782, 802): 0.02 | 357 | 354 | 363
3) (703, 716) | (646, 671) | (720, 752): -0.08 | 353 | 377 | 350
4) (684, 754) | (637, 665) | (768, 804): 0.01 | 348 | 354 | 366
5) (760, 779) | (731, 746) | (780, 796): -0.02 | 340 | 363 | 363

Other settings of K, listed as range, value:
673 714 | 387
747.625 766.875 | 361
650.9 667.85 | 359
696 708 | 371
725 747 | 369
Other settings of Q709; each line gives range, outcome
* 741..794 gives 324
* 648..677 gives 340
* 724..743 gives 327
